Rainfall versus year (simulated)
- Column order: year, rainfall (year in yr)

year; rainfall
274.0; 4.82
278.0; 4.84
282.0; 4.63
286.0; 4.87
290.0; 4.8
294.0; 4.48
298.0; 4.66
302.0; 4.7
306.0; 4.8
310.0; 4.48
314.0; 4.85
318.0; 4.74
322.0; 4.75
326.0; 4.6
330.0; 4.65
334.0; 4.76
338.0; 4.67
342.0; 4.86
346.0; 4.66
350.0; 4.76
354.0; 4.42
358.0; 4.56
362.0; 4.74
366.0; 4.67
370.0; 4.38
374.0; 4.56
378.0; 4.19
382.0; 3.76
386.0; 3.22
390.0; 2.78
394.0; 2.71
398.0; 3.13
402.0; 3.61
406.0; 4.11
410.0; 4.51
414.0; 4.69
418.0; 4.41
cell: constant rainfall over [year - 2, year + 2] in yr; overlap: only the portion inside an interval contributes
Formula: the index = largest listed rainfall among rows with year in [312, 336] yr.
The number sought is 4.85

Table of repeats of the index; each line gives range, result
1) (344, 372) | 4.76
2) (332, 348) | 4.86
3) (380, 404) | 3.76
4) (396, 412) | 4.51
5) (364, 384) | 4.67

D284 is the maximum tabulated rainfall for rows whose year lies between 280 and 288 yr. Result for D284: 4.87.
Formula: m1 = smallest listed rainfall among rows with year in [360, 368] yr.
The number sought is 4.67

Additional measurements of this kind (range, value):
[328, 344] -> 4.65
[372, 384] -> 3.76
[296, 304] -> 4.66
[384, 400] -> 2.71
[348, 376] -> 4.38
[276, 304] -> 4.48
